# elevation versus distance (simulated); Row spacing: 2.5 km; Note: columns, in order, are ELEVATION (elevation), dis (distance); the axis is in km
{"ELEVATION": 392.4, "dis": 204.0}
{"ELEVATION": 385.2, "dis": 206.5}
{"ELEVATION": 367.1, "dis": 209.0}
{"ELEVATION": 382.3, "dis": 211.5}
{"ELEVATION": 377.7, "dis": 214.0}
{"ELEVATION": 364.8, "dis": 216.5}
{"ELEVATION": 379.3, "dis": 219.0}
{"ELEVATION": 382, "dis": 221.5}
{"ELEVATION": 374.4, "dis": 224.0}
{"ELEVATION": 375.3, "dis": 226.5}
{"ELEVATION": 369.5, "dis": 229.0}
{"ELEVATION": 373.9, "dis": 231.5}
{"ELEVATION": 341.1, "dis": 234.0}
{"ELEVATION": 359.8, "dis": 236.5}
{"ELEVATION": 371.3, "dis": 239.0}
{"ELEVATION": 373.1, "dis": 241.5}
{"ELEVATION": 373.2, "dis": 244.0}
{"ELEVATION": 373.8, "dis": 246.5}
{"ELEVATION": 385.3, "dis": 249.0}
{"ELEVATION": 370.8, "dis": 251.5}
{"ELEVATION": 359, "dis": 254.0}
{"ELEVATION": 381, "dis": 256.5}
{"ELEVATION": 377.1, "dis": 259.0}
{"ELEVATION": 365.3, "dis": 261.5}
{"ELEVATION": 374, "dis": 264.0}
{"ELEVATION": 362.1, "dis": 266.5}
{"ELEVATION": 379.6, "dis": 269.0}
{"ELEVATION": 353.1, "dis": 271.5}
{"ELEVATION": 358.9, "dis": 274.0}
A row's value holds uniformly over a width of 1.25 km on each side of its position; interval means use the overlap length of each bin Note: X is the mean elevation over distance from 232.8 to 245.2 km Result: 364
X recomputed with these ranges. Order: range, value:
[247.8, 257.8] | 374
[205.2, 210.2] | 376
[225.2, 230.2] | 372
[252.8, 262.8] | 371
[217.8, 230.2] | 376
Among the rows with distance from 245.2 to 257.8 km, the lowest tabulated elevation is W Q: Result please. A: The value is 359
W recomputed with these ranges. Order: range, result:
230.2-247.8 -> 341.1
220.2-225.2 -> 374.4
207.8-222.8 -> 364.8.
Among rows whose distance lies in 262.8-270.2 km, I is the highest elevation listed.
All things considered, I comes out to 379.6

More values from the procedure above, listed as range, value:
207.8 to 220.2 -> 382.3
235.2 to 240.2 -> 371.3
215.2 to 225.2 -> 382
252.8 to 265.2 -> 381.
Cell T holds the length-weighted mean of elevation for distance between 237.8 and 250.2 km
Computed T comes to 375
